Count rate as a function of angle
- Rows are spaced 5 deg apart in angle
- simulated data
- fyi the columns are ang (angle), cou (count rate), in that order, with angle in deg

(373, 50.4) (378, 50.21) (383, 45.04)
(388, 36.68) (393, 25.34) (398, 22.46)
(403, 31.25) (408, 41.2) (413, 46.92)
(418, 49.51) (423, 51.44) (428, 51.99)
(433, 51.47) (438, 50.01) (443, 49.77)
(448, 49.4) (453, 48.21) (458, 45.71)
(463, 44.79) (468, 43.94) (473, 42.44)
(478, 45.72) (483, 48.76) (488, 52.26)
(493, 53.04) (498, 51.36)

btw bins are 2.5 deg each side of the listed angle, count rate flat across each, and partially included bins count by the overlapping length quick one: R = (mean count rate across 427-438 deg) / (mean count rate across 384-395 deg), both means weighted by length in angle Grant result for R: 1.5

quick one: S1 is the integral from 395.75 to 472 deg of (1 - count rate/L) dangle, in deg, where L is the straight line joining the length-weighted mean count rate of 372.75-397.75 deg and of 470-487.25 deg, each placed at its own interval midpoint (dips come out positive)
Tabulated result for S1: -4.2 deg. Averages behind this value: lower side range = 39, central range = 45.2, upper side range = 46.3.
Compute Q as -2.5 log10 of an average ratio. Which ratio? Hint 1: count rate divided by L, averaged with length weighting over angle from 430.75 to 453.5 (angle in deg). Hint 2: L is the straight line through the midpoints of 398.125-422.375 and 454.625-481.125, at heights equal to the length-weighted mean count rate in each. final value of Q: -0.16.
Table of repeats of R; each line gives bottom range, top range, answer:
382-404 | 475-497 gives 1.59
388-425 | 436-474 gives 1.23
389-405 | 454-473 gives 1.65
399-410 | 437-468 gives 1.39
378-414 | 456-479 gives 1.23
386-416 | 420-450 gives 1.48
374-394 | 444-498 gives 1.16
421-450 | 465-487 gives 0.90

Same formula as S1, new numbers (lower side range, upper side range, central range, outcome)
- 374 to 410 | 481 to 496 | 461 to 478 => 1.6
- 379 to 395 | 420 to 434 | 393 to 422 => 4.8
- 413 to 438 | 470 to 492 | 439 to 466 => 0.8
